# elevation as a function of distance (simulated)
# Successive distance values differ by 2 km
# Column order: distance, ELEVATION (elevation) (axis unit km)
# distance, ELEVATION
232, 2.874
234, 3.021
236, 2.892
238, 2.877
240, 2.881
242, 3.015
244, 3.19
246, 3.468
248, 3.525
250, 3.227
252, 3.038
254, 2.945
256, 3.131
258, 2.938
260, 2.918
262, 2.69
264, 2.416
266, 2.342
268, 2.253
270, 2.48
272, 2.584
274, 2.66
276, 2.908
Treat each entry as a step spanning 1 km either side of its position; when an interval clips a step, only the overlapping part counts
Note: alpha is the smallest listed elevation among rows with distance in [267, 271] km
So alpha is 2.253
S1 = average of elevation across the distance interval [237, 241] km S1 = 2.88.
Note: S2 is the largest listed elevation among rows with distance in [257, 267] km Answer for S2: 2.938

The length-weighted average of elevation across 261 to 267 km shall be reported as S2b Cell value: 2.48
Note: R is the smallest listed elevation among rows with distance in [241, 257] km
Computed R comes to 2.945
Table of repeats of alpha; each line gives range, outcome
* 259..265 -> 2.416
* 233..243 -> 2.877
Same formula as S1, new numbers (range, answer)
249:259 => 3.06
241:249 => 3.3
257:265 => 2.74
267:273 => 2.44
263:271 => 2.37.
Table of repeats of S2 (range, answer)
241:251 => 3.525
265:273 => 2.584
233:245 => 3.19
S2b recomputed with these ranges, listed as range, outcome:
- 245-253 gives 3.31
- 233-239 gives 2.93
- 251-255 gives 2.99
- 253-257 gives 3.04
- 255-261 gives 3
